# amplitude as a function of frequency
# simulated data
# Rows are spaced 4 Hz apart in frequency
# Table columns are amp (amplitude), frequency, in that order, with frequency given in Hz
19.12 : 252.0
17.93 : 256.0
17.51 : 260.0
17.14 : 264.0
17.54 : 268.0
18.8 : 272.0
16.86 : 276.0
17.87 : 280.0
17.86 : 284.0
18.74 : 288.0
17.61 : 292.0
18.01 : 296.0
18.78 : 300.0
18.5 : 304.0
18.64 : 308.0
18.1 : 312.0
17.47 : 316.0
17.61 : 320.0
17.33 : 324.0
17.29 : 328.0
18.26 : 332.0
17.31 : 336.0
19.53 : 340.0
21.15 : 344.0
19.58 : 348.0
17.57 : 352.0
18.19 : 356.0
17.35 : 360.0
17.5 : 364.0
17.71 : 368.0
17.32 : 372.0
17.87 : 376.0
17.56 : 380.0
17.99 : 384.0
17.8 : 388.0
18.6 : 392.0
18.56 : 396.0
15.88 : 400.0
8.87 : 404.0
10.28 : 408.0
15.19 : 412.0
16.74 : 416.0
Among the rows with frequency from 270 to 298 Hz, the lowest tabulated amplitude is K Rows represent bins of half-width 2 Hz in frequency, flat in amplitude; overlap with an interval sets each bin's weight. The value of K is 16.86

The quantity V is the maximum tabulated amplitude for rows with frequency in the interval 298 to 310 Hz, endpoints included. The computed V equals 18.78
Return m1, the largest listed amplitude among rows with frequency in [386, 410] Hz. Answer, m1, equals 18.6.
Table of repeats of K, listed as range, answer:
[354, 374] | 17.32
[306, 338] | 17.29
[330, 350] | 17.31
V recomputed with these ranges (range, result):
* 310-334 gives 18.26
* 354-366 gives 18.19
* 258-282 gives 18.8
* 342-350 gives 21.15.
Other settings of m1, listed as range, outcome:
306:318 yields 18.64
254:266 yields 17.93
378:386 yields 17.99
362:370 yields 17.71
